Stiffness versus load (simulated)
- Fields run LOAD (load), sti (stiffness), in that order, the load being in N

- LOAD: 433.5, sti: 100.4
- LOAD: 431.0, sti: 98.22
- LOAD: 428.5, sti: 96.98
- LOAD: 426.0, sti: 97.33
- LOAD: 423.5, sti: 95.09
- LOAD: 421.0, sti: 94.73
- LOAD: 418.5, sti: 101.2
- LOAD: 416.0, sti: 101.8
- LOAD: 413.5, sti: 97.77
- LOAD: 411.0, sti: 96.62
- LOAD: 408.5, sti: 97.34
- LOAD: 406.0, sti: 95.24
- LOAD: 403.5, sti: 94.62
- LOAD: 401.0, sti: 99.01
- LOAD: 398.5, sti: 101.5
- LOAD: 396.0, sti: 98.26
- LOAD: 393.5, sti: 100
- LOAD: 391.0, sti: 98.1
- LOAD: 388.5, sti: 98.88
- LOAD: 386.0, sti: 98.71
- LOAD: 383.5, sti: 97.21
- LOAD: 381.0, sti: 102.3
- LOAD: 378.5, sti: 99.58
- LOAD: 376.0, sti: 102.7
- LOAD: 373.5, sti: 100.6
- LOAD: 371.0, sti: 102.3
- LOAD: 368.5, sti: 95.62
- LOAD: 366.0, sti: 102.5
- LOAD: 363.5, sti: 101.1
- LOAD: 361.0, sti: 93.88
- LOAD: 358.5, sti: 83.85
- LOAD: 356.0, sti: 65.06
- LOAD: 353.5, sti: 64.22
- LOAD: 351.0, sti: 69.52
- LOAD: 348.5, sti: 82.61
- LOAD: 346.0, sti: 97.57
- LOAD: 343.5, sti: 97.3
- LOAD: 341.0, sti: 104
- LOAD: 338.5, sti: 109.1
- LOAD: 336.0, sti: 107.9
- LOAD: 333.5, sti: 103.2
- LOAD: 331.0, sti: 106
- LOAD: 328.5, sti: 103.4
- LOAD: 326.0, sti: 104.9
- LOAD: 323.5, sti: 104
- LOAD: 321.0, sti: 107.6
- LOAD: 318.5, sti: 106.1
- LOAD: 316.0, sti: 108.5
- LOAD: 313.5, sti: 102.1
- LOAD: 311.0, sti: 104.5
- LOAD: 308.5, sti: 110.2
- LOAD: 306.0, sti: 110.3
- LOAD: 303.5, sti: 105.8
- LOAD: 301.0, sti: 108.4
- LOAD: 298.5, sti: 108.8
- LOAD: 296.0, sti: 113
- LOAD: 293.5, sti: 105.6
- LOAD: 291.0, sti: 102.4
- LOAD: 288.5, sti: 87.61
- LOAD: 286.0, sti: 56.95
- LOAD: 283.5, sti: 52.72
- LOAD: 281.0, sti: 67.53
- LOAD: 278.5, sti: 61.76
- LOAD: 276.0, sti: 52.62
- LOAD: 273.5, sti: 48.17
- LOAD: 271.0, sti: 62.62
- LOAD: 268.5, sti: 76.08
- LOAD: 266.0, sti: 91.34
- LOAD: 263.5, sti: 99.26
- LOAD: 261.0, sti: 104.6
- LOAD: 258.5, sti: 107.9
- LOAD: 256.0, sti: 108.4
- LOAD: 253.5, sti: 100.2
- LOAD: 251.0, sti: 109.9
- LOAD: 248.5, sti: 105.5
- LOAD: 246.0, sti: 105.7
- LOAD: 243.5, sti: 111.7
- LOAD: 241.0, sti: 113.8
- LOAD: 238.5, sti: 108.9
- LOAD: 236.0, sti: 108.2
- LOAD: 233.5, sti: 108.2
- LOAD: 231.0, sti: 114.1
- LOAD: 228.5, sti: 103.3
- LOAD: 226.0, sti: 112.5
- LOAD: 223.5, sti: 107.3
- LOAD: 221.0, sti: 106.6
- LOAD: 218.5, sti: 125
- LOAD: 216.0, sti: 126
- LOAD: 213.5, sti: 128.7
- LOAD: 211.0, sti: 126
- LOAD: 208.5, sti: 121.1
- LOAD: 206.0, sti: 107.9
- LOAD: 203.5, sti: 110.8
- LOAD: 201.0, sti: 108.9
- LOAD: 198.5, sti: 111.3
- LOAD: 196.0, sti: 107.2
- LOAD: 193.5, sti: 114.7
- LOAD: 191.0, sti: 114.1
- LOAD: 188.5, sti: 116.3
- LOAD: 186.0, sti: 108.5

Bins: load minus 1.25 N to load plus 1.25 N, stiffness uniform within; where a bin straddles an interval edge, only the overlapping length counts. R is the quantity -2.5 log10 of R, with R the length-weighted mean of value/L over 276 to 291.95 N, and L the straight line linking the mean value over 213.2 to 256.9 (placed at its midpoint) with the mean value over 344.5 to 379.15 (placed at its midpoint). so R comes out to 0.425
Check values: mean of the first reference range 111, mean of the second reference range 90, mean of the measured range 69.4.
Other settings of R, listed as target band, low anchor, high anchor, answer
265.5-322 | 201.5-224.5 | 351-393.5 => 0.18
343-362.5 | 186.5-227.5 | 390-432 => 0.25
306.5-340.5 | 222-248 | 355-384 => -0.06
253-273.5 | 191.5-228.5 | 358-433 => 0.21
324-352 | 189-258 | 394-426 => 0.05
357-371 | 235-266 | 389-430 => 0.05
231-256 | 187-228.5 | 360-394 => 0.03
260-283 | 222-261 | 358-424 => 0.41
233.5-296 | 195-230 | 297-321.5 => 0.22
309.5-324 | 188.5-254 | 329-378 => -0.07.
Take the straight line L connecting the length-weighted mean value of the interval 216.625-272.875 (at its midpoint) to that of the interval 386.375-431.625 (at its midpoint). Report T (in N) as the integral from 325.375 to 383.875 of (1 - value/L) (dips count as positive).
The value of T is 2.5 N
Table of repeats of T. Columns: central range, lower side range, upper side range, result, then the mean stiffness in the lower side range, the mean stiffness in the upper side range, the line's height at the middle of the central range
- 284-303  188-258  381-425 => 1.9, 112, 98.1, 107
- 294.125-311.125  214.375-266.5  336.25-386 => -1.3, 109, 93.6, 101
